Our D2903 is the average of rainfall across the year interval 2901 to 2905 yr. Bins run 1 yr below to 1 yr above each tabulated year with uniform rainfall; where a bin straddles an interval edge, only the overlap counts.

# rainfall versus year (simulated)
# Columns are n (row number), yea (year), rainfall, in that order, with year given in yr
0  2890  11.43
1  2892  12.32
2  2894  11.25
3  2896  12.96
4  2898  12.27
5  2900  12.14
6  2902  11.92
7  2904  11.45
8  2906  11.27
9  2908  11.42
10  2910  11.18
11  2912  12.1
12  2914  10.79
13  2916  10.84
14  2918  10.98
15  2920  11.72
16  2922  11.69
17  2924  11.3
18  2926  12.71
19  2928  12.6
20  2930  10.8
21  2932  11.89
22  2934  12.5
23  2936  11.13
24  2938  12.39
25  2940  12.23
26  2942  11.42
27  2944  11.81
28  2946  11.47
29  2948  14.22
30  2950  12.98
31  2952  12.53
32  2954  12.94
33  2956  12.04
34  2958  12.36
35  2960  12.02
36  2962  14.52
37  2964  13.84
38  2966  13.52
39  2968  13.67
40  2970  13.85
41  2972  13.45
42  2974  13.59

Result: 11.7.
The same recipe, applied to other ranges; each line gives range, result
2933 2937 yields 11.8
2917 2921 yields 11.4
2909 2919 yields 11.2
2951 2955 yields 12.7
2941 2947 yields 11.6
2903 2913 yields 11.5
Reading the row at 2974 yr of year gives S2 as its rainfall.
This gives 13.59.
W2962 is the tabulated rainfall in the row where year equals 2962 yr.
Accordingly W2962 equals 14.52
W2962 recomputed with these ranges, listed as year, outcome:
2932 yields 11.89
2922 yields 11.69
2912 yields 12.1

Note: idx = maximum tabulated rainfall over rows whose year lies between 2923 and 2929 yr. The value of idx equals 12.71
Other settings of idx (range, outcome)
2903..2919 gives 12.1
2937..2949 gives 14.22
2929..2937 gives 12.5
